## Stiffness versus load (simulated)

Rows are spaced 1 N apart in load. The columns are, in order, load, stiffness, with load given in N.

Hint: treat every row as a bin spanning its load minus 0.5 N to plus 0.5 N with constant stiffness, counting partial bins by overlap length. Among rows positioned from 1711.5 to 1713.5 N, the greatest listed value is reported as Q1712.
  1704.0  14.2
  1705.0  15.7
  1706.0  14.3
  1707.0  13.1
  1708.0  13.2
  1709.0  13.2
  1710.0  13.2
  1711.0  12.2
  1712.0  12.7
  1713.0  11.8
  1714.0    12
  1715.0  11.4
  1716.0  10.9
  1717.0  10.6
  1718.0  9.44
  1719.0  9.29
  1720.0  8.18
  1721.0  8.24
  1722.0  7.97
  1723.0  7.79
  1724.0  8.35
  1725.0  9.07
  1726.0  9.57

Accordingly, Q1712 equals 12.7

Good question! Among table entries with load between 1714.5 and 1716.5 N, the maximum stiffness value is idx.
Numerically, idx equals 11.4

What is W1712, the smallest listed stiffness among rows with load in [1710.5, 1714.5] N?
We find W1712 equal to 11.8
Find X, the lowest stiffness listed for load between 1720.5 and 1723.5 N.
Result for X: 7.79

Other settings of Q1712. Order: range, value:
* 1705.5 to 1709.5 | 14.3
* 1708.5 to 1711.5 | 13.2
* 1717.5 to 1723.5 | 9.44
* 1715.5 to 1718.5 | 10.9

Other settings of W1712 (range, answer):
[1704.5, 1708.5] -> 13.1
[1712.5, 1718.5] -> 9.44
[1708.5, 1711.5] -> 12.2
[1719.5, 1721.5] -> 8.18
